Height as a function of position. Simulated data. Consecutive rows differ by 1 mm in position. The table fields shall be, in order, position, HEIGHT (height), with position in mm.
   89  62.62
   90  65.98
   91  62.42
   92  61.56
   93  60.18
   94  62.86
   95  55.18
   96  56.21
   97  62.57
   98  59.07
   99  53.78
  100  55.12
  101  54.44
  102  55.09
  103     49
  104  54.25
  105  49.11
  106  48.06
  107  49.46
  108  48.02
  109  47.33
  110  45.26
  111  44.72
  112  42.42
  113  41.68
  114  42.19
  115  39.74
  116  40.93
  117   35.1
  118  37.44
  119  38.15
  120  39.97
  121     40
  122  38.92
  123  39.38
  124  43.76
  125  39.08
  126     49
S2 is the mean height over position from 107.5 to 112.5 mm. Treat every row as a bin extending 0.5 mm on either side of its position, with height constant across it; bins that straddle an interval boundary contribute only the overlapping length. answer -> 45.6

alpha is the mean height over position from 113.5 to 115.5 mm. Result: 41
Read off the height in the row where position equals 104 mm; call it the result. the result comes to 54.25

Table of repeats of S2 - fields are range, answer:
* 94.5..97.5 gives 58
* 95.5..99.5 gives 57.9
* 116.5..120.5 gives 37.7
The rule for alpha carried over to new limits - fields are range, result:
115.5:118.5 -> 37.8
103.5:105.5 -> 51.7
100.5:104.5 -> 53.2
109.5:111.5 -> 45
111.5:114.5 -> 42.1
